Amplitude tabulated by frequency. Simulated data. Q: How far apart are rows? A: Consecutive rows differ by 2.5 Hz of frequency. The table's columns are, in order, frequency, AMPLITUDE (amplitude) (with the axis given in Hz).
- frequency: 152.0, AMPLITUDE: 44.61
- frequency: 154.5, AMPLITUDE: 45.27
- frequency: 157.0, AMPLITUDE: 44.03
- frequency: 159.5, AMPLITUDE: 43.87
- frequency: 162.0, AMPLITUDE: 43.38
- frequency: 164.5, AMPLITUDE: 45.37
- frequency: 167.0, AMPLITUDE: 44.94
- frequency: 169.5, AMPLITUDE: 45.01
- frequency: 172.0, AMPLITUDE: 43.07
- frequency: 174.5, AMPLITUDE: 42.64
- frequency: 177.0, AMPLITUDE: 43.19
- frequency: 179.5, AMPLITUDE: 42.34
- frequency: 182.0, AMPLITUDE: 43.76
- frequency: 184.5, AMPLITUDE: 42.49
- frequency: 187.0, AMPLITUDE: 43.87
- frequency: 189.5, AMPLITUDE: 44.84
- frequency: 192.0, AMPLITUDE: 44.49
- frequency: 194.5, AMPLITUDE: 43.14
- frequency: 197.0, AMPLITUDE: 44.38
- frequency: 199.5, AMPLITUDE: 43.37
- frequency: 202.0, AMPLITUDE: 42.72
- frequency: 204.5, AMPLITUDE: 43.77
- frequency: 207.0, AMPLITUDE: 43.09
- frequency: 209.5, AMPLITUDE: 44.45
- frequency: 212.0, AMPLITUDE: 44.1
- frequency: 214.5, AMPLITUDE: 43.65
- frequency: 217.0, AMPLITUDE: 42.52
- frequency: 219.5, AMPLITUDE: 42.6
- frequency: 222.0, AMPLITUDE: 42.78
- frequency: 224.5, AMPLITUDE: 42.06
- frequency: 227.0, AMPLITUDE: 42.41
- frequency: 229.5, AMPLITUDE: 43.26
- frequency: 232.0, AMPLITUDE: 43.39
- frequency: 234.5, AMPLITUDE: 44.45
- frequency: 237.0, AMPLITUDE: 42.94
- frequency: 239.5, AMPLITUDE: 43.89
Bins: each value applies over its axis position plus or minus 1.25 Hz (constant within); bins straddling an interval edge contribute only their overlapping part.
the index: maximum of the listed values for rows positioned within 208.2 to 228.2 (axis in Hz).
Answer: 44.45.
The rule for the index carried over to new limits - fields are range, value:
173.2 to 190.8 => 44.84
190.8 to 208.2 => 44.49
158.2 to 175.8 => 45.37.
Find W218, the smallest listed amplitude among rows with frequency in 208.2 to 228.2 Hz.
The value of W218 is 42.06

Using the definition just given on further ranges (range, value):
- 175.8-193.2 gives 42.34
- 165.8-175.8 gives 42.64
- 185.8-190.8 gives 43.87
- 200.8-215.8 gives 42.72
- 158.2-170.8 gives 43.38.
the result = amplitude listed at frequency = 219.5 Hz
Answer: 42.6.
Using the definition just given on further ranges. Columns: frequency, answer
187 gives 43.87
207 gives 43.09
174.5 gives 42.64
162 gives 43.38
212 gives 44.1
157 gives 44.03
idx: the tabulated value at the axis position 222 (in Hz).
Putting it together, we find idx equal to 42.78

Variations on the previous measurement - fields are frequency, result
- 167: 44.94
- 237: 42.94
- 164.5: 45.37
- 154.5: 45.27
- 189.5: 44.84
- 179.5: 42.34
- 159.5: 43.87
